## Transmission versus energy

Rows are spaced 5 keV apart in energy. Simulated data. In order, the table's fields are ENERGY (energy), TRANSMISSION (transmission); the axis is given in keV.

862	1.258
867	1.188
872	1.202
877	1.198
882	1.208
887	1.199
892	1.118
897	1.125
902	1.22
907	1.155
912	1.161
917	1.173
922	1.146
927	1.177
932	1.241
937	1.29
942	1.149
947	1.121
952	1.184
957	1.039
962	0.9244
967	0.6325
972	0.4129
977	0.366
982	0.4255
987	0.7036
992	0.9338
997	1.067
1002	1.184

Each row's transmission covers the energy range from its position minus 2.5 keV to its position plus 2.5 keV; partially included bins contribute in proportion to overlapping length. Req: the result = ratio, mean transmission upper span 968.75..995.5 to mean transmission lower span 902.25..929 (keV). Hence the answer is 0.5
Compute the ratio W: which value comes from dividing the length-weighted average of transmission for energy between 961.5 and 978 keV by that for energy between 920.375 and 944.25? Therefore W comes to 0.5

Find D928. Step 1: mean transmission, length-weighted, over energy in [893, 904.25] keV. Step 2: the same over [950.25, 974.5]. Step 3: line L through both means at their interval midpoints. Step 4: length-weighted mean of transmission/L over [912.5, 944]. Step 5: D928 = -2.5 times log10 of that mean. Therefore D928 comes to -0.19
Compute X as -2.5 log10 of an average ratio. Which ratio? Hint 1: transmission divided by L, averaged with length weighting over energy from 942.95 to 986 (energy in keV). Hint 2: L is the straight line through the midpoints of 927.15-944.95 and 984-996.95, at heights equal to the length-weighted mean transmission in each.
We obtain 0.33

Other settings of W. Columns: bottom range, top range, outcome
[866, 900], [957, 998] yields 0.59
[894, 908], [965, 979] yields 0.40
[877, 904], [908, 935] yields 1.00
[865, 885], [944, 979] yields 0.69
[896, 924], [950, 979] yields 0.65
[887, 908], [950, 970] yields 0.80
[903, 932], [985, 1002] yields 0.81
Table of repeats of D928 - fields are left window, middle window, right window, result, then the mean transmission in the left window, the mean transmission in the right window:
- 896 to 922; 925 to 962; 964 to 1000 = -0.24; 1.17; 0.66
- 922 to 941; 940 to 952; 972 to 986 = -0.18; 1.22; 0.432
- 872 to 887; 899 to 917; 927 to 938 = 0.04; 1.2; 1.24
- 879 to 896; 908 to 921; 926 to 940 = 0.04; 1.17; 1.24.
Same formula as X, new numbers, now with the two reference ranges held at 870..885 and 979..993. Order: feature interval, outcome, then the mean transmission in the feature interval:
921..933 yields -0.24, 1.19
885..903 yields -0.04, 1.16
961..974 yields 0.18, 0.635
